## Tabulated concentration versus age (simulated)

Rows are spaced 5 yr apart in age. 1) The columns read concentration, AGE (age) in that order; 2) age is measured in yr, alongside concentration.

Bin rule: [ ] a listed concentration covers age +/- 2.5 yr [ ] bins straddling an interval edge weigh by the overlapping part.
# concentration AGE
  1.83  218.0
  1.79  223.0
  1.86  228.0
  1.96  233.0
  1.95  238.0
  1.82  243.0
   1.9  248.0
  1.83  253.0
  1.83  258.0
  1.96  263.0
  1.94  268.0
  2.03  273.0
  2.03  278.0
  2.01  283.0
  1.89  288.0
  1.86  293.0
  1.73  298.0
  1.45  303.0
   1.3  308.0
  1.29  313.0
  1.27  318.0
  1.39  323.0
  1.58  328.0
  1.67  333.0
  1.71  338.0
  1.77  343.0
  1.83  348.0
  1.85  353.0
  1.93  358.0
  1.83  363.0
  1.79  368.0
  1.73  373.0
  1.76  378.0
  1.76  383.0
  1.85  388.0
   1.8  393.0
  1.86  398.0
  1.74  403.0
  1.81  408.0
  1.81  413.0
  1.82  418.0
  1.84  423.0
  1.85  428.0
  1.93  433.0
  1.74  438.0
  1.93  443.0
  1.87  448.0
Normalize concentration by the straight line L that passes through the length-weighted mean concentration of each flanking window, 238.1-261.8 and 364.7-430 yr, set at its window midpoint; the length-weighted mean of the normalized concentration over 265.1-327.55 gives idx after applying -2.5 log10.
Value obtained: 0.10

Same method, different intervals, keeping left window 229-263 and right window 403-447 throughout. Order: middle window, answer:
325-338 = 0.14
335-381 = 0.03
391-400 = 0.01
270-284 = -0.08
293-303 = 0.11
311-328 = 0.35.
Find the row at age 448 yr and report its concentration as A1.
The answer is 1.87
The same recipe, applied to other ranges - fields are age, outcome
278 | 2.03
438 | 1.74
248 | 1.9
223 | 1.79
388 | 1.85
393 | 1.8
